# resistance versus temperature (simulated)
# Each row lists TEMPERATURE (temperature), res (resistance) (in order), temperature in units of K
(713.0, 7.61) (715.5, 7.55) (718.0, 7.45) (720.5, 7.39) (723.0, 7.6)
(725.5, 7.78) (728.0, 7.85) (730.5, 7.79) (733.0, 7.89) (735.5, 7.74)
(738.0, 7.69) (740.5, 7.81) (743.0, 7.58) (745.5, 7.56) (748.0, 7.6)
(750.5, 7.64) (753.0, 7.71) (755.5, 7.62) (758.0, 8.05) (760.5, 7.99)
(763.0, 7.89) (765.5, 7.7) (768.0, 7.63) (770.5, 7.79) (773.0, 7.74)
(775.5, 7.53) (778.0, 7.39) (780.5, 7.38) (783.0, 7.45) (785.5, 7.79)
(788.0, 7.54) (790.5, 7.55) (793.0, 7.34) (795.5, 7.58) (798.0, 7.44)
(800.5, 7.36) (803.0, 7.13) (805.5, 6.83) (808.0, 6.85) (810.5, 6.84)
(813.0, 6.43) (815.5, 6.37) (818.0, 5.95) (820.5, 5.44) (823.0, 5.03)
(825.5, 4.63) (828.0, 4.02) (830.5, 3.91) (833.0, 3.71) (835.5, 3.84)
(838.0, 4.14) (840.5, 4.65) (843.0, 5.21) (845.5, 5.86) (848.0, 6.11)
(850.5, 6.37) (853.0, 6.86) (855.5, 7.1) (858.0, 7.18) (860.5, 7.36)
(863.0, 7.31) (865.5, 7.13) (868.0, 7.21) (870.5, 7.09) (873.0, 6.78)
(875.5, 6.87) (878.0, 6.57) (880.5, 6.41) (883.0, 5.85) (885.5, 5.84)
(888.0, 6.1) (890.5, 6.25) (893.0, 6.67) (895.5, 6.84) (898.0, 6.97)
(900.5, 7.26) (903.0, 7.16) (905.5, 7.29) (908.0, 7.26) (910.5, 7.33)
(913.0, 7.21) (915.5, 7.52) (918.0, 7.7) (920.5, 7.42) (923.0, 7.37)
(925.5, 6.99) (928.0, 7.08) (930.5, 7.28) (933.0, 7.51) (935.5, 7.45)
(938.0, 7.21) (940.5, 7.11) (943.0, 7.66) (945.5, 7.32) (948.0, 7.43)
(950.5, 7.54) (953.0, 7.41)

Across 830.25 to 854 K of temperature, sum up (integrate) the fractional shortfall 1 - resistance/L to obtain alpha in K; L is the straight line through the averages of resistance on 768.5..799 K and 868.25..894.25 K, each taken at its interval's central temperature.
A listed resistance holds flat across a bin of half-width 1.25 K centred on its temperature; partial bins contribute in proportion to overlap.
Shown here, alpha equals 6.2 K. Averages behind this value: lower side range 7.55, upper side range 6.47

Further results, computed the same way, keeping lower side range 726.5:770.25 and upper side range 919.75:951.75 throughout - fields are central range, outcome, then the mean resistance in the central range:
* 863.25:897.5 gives 3.9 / 6.61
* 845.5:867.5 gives 1.9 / 6.88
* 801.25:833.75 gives 8.2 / 5.68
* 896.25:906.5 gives 0.4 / 7.15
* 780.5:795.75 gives 0.3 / 7.53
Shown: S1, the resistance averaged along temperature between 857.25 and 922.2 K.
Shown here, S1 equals 6.95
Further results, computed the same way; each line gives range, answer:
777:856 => 6.18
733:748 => 7.69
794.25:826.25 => 6.48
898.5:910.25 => 7.23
